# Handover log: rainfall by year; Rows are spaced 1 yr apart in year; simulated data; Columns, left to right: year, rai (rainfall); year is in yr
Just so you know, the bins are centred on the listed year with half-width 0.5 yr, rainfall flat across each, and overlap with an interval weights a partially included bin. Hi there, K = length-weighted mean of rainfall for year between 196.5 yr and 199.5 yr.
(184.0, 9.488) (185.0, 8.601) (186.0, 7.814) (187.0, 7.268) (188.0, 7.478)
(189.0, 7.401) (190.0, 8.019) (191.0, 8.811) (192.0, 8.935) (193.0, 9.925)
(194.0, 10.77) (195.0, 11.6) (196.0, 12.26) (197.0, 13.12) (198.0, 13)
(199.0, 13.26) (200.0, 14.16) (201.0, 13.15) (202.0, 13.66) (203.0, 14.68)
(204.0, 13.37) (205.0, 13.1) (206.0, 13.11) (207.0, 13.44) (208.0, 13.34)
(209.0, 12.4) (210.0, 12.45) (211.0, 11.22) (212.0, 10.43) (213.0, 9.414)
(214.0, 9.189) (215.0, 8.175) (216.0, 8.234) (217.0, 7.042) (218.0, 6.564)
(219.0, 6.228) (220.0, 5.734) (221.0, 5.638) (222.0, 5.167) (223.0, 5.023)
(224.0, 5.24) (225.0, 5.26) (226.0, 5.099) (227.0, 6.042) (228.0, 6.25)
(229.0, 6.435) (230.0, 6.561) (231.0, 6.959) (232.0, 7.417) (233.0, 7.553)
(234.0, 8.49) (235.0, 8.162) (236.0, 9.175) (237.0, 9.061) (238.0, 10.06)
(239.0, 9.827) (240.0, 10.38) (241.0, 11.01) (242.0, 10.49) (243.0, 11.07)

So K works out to 13.1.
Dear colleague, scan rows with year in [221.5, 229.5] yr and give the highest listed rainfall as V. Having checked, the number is 6.435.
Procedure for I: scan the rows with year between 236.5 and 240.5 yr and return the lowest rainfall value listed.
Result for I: 9.061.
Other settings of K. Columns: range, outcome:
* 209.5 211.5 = 11.8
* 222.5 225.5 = 5.17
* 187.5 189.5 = 7.44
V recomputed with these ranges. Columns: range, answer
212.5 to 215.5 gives 9.414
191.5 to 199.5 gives 13.26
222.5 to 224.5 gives 5.24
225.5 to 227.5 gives 6.042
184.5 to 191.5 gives 8.811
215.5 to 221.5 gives 8.234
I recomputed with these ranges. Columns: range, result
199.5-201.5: 13.15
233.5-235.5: 8.162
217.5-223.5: 5.023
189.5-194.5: 8.019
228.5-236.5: 6.435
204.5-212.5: 10.43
